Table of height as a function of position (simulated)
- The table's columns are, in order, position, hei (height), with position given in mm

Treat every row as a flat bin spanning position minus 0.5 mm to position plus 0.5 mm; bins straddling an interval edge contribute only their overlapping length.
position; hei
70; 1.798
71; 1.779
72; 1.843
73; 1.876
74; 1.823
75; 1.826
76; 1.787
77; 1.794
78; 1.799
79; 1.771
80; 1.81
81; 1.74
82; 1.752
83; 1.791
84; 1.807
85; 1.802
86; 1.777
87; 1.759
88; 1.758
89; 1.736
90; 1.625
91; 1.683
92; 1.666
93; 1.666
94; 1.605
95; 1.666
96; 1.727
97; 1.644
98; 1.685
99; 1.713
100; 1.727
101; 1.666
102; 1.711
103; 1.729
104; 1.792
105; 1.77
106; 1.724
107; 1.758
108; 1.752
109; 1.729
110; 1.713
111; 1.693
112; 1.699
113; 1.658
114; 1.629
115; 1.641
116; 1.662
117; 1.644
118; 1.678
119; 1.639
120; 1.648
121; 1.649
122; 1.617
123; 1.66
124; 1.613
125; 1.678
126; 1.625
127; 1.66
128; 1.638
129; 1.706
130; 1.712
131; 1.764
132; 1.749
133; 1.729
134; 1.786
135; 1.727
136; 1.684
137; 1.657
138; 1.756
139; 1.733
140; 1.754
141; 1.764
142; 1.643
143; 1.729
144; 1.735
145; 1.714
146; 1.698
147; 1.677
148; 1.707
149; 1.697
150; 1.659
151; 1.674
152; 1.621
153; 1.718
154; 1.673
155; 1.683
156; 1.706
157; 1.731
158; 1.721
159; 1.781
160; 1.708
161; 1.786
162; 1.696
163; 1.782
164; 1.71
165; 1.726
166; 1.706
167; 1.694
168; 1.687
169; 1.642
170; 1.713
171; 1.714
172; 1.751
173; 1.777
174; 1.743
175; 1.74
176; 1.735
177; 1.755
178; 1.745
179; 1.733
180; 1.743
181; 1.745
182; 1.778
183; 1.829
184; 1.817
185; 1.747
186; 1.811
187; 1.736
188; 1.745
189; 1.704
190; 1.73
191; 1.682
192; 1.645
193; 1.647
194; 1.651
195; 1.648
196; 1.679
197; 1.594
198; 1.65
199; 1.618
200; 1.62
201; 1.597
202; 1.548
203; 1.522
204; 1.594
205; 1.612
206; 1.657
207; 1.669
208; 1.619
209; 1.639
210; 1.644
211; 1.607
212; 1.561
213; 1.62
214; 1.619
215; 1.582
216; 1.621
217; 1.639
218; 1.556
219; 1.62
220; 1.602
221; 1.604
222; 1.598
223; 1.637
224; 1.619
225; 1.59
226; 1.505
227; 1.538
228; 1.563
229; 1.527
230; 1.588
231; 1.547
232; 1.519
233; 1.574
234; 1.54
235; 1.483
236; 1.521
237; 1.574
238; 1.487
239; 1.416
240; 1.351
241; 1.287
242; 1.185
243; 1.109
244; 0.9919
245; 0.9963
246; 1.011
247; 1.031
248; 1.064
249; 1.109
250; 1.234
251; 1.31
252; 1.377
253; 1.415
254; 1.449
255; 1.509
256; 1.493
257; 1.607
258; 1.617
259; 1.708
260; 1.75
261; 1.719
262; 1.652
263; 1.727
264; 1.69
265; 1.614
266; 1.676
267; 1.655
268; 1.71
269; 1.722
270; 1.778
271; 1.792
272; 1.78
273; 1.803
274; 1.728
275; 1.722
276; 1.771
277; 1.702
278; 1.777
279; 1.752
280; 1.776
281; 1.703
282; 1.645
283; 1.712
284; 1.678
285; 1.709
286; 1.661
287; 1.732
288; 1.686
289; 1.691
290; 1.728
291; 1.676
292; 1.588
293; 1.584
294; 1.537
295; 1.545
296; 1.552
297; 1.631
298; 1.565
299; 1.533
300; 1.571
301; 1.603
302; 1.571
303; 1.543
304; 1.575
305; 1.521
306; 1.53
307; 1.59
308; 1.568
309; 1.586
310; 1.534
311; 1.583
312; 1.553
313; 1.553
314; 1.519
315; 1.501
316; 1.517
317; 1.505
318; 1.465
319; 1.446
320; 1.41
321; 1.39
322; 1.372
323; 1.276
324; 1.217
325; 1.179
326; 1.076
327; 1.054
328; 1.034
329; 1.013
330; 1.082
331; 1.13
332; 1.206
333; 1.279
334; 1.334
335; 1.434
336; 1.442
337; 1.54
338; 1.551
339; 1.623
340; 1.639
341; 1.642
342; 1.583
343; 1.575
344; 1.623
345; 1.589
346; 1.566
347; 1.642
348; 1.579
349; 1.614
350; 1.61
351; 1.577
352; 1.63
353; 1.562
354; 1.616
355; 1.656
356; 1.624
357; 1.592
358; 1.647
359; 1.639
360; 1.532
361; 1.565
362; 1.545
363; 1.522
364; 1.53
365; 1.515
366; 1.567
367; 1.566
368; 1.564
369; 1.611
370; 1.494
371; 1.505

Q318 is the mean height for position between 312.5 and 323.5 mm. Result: 1.45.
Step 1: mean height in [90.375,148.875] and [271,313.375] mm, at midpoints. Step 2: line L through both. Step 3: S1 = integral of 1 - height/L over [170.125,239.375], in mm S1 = 1.2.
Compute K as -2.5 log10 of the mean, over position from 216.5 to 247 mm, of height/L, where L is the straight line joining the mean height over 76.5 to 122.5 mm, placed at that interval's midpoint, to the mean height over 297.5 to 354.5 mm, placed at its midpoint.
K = 0.08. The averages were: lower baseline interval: 1.71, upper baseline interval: 1.47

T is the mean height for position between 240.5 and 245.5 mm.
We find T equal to 1.11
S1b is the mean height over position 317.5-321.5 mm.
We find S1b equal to 1.43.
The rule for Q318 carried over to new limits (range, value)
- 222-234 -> 1.56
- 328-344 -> 1.4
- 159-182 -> 1.73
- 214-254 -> 1.43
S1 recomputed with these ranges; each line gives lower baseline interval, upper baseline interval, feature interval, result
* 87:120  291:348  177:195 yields -1.4 mm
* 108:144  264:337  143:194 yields -2.1 mm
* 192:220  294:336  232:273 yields 1.5 mm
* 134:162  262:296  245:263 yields 3.0 mm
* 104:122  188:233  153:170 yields -0.7 mm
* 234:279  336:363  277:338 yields 2.1 mm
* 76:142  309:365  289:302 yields -0.7 mm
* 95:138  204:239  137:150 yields -0.4 mm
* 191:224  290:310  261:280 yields -1.6 mm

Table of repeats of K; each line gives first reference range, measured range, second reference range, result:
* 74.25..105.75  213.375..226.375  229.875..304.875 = 0.000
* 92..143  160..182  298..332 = -0.074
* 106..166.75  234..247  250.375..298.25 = 0.282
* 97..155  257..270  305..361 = -0.095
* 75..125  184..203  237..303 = -0.030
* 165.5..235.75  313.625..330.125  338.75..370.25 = 0.226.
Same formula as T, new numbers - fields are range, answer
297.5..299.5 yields 1.55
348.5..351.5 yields 1.6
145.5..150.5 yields 1.69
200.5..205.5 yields 1.57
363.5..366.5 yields 1.54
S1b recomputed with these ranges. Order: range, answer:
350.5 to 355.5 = 1.61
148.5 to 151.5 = 1.68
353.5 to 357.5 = 1.62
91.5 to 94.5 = 1.65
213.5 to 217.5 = 1.62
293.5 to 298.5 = 1.57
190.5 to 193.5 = 1.66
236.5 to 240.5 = 1.46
